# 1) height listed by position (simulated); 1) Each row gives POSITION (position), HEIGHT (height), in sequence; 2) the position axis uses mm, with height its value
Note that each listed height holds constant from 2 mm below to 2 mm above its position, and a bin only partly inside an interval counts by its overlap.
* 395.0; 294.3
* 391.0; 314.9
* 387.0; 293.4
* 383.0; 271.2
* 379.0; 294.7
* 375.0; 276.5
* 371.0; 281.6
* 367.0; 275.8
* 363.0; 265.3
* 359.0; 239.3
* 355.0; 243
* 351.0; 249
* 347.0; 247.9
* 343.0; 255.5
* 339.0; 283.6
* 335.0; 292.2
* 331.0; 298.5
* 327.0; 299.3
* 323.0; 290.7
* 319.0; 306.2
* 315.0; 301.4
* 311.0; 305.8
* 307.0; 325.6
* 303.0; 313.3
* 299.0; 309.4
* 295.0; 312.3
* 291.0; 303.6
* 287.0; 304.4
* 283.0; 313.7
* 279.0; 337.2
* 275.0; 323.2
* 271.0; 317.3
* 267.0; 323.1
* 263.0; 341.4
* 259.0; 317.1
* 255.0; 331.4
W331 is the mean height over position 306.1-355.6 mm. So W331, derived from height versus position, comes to 285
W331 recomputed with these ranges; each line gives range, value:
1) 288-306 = 310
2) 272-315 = 314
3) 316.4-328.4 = 299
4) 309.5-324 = 302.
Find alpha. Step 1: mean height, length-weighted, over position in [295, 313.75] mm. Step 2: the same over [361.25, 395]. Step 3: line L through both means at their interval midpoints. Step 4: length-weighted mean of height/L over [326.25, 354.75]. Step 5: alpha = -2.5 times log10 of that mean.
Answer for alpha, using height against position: 0.10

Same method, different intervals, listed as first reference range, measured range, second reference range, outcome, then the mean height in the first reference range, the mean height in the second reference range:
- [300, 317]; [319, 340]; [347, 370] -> -0.026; 311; 255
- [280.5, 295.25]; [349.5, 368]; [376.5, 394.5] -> 0.174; 309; 293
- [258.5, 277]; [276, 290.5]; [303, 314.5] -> 0.012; 325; 313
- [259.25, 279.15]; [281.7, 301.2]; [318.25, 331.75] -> 0.023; 327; 298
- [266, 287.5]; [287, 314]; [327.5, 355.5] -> -0.031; 321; 270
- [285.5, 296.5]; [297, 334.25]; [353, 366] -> -0.068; 307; 251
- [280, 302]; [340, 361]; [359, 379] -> 0.137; 310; 273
